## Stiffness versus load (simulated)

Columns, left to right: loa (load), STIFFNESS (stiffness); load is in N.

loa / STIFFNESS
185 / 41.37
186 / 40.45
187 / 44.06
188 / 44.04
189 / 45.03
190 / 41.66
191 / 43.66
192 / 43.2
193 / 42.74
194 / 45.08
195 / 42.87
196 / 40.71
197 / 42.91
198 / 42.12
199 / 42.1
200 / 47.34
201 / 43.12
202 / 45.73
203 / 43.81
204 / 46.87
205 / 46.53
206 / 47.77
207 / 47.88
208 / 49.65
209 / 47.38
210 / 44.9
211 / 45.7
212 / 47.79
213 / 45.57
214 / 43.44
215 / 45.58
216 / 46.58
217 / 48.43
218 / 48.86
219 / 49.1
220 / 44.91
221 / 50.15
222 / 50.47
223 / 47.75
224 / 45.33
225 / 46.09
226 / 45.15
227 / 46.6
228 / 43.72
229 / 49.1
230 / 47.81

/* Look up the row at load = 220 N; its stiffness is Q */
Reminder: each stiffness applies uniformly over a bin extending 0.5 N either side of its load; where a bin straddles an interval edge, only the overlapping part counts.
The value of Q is 44.91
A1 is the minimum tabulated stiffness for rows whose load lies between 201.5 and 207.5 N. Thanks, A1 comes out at 43.81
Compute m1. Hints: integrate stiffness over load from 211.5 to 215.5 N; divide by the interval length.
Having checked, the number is 45.6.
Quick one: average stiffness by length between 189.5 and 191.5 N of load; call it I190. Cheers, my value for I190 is 42.7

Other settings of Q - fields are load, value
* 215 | 45.58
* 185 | 41.37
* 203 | 43.81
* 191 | 43.66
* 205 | 46.53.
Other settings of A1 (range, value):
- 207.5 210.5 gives 44.9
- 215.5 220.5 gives 44.91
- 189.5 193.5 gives 41.66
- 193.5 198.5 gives 40.71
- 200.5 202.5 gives 43.12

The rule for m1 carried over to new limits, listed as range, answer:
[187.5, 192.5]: 43.5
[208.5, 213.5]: 46.3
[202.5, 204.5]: 45.3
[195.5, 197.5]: 41.8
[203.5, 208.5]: 47.7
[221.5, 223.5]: 49.1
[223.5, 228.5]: 45.4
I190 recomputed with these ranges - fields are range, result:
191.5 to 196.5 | 42.9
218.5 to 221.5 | 48.1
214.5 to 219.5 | 47.7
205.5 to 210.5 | 47.5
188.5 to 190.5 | 43.3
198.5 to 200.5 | 44.7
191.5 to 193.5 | 43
